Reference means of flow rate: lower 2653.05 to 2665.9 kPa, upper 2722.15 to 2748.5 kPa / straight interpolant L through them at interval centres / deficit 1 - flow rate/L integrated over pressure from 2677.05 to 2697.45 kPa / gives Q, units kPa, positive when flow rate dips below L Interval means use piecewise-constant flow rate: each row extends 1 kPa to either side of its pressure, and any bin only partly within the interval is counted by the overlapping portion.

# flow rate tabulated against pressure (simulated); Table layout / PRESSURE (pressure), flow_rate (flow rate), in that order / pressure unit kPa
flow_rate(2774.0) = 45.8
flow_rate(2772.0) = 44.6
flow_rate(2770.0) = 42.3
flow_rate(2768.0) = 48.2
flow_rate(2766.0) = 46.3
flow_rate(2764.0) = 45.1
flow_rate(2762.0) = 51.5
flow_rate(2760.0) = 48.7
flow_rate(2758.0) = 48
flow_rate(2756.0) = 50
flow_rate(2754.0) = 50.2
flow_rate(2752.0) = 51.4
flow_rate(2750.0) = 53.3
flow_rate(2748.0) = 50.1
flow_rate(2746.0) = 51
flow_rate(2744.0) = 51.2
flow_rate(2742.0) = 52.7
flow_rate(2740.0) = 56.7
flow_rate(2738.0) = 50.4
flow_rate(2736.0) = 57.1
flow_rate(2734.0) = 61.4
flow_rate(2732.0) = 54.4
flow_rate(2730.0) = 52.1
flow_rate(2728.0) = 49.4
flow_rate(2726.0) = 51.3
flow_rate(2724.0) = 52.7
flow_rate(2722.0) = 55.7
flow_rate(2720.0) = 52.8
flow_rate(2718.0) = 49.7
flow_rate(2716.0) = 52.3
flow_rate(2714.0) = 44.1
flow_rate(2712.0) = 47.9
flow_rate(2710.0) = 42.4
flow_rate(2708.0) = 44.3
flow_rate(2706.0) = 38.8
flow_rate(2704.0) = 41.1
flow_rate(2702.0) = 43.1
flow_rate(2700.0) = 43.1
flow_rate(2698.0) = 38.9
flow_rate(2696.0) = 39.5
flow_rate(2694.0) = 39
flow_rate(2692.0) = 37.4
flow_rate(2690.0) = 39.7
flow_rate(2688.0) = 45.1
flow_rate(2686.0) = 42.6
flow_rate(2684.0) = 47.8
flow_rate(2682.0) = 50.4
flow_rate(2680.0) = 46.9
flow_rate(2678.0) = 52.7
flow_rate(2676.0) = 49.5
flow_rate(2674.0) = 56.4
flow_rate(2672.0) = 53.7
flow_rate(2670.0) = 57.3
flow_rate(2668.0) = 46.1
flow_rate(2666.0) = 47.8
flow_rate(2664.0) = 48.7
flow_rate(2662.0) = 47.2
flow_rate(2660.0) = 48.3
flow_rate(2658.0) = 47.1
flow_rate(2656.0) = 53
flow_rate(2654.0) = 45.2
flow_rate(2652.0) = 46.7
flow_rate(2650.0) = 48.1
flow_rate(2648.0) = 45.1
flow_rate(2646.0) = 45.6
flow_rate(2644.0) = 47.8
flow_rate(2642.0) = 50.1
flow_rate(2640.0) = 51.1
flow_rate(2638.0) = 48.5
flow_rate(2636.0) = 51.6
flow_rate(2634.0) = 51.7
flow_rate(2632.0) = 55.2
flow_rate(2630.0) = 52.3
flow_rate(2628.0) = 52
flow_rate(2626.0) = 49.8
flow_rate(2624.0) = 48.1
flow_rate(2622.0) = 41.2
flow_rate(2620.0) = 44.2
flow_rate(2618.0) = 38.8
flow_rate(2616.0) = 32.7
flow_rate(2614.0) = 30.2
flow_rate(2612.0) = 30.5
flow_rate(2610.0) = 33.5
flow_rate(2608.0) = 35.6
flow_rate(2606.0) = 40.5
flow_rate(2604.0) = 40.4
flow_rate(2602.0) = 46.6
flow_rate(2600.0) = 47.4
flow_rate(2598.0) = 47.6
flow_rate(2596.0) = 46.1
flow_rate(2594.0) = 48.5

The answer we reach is 2.5 kPa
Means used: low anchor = 48.2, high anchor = 53.3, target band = 44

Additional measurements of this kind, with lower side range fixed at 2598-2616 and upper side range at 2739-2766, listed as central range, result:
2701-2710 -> 0.92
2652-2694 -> -3.90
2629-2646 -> -4.09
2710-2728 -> -0.93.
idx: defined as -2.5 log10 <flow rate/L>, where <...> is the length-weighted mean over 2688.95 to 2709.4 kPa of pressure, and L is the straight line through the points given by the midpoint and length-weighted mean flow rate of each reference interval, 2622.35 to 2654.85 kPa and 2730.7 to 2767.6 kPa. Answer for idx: 0.24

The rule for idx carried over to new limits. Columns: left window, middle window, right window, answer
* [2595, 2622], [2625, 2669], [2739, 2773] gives -0.16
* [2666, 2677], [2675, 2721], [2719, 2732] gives 0.17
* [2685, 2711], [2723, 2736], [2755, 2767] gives -0.20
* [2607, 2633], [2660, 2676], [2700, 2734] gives -0.13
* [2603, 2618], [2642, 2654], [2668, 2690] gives -0.09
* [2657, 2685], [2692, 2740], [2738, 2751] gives 0.08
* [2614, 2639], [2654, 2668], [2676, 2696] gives -0.07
